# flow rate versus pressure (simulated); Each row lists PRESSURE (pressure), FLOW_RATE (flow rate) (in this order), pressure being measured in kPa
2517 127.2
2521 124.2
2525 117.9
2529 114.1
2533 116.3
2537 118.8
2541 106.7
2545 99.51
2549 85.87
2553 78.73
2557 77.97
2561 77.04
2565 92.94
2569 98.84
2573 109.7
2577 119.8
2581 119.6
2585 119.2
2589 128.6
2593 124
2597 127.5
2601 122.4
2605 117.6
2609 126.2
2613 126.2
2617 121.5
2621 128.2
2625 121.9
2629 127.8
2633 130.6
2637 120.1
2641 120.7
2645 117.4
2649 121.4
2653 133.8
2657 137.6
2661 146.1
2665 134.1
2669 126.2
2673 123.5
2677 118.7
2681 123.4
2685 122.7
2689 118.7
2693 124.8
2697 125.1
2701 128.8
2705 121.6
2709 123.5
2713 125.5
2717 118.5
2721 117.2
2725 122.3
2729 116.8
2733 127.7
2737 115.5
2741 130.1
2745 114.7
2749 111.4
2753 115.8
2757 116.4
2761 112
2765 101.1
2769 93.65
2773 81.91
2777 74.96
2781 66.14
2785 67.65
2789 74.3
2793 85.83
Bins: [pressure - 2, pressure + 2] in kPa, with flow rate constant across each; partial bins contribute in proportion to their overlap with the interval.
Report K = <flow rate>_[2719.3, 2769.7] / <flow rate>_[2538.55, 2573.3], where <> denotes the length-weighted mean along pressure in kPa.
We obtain 1.26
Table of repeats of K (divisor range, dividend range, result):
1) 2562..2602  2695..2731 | 1.06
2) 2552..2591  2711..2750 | 1.17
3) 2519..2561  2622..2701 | 1.23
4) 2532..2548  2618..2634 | 1.17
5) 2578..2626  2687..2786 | 0.90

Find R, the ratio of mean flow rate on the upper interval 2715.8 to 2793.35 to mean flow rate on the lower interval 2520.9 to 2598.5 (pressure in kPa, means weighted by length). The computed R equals 0.96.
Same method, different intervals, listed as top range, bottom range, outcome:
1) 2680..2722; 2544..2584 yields 1.27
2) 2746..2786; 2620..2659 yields 0.76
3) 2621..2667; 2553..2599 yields 1.20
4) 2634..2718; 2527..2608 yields 1.16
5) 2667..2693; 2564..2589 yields 1.09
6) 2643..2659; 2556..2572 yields 1.44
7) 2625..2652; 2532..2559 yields 1.27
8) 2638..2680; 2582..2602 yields 1.03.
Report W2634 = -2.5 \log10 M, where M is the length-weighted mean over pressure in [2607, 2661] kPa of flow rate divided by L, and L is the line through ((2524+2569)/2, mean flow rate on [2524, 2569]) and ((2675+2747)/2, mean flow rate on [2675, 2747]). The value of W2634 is -0.14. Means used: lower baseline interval 98.3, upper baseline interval 122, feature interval 126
